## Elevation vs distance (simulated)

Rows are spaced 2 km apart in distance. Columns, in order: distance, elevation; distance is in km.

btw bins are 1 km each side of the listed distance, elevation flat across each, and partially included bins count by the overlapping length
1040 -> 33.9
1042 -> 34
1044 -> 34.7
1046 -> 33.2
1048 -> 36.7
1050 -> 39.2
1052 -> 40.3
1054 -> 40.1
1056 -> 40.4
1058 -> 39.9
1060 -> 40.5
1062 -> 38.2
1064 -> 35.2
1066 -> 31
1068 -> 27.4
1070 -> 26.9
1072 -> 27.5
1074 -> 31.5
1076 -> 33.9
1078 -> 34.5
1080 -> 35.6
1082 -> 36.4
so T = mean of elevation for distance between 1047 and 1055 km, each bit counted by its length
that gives 39.1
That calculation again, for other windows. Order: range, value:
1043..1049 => 34.9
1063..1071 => 30.1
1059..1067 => 36.2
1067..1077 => 29.4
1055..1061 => 40.3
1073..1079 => 33.3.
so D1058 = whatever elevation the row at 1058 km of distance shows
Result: 39.9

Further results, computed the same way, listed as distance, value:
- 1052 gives 40.3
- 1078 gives 34.5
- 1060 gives 40.5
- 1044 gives 34.7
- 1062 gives 38.2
